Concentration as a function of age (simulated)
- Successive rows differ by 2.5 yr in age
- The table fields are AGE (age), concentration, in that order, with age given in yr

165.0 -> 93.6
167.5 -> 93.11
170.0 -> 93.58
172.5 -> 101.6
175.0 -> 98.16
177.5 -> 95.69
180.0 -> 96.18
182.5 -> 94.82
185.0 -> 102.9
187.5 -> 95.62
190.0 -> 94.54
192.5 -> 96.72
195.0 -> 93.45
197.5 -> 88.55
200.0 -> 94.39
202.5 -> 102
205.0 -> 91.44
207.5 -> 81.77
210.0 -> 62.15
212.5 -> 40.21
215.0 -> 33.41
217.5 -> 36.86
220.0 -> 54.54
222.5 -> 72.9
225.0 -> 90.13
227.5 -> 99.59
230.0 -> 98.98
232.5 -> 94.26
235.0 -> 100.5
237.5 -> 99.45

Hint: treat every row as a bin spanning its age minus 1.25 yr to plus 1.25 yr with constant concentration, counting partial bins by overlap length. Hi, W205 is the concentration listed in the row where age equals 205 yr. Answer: 91.44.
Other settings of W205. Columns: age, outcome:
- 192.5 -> 96.72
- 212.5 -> 40.21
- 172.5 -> 101.6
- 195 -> 93.45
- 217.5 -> 36.86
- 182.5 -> 94.82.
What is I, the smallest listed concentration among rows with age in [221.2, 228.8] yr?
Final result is 72.9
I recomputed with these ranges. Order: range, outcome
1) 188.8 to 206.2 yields 88.55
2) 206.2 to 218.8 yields 33.41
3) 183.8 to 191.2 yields 94.54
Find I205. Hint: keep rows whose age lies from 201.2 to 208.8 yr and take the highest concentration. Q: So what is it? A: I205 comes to 102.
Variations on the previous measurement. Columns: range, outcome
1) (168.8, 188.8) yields 102.9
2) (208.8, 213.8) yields 62.15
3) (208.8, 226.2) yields 90.13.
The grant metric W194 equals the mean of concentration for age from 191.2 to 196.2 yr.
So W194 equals 95.1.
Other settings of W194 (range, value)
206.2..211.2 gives 72.3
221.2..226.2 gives 81.2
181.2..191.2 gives 97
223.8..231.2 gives 96.3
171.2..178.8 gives 98.4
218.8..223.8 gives 64.1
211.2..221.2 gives 41.3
